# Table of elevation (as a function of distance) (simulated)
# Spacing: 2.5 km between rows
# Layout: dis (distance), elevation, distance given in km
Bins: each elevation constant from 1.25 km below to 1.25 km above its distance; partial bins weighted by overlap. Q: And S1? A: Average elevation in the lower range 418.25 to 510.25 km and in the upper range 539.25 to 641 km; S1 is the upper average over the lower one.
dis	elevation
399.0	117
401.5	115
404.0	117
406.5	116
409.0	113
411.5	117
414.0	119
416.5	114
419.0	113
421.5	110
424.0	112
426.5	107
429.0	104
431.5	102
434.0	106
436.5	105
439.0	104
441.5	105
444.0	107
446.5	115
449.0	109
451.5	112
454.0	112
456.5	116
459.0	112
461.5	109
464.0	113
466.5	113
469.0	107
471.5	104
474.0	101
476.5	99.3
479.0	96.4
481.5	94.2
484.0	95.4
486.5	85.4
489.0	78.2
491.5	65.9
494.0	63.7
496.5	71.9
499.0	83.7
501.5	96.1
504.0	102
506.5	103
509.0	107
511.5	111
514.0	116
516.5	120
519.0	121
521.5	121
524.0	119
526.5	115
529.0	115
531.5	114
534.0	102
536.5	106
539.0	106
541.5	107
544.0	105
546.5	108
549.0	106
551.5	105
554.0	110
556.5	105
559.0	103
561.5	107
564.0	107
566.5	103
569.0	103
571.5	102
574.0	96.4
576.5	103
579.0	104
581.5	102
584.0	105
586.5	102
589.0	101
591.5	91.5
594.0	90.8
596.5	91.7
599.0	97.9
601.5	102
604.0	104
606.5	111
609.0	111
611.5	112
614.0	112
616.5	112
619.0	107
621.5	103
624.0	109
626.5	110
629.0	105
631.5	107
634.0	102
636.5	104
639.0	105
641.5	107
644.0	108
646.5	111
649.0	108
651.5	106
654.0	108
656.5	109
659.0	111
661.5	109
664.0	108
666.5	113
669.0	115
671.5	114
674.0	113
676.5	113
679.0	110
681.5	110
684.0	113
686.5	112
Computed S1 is 1.0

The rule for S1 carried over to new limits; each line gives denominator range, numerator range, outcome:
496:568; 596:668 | 1.00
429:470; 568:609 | 0.92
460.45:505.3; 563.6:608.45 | 1.08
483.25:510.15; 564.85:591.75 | 1.18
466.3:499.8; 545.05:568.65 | 1.19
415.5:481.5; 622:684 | 1.01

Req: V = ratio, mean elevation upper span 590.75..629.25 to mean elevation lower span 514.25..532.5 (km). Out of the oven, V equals 0.9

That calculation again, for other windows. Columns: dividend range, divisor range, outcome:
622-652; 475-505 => 1.24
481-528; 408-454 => 0.90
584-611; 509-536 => 0.88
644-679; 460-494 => 1.15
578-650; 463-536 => 1.03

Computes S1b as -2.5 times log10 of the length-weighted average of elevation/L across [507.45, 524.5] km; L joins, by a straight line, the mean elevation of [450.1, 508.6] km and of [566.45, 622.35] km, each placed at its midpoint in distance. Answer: -0.172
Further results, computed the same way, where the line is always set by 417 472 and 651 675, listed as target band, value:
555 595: 0.09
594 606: 0.12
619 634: 0.04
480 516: 0.19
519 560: 0.00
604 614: 0.00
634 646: 0.05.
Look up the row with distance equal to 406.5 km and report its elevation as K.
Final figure 116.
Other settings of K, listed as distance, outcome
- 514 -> 116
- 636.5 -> 104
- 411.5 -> 117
